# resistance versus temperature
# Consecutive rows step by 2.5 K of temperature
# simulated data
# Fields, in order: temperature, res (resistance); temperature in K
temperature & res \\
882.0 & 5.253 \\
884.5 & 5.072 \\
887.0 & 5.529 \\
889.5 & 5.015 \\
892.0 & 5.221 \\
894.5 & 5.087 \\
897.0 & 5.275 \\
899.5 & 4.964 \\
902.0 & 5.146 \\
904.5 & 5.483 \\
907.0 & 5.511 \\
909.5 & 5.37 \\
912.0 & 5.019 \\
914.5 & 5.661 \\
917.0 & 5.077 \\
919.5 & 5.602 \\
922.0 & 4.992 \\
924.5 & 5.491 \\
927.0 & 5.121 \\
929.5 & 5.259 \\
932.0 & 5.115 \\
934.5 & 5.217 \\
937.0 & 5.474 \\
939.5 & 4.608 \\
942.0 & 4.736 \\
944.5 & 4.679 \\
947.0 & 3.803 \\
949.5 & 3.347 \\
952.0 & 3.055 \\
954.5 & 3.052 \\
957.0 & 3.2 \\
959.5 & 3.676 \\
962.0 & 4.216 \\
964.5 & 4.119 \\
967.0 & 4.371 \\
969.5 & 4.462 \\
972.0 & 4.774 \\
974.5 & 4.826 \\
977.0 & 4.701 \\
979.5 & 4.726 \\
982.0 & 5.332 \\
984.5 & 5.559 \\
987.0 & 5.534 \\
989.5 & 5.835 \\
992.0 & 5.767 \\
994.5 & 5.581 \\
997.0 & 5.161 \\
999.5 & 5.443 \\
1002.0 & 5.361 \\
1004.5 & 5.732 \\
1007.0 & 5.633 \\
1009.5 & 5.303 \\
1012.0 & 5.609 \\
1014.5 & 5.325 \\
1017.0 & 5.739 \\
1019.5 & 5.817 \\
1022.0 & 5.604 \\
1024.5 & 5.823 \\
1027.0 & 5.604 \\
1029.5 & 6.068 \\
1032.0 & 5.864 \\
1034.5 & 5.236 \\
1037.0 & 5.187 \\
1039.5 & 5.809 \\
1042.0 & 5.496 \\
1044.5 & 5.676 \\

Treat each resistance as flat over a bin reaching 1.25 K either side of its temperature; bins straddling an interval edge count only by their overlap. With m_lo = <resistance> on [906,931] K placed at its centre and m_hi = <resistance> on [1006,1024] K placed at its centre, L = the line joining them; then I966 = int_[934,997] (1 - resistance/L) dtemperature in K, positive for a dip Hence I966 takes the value 9.9 K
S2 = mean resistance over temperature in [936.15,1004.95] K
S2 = 4.67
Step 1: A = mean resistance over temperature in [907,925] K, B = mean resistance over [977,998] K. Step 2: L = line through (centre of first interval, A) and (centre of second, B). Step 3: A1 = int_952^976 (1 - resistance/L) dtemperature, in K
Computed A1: 6.0 K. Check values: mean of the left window 5.32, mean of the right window 5.4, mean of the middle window 4.03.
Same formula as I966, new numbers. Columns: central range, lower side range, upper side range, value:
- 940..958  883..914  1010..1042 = 5.50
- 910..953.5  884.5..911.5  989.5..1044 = 4.07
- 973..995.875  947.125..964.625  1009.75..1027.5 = -4.27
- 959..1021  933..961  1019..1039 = -3.13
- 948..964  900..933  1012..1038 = 5.77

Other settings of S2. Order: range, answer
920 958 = 4.51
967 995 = 5.14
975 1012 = 5.4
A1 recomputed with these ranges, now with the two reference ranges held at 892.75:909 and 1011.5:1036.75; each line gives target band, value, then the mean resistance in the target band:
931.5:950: 2.5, 4.65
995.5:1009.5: 0.3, 5.45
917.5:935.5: 0.3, 5.25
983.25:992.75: -0.2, 5.67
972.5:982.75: 1.2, 4.87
